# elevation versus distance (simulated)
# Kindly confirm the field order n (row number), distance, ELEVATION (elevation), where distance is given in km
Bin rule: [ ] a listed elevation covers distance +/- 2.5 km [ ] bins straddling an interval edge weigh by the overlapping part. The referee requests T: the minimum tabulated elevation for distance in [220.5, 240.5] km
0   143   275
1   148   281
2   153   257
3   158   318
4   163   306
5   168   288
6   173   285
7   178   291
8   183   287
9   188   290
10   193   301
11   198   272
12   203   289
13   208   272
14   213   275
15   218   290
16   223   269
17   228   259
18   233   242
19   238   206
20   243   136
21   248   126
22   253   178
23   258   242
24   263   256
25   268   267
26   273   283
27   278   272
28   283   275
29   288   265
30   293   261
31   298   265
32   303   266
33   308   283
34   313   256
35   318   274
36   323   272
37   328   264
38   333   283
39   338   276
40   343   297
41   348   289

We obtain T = 206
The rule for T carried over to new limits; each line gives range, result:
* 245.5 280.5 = 126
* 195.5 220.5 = 272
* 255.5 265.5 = 242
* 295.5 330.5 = 256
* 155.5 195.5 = 285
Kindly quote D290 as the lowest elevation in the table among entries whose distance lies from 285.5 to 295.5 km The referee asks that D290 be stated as 261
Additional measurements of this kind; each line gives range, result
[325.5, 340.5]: 264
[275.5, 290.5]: 265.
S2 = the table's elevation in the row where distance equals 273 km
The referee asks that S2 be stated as 283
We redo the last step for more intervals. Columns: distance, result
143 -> 275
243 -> 136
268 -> 267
